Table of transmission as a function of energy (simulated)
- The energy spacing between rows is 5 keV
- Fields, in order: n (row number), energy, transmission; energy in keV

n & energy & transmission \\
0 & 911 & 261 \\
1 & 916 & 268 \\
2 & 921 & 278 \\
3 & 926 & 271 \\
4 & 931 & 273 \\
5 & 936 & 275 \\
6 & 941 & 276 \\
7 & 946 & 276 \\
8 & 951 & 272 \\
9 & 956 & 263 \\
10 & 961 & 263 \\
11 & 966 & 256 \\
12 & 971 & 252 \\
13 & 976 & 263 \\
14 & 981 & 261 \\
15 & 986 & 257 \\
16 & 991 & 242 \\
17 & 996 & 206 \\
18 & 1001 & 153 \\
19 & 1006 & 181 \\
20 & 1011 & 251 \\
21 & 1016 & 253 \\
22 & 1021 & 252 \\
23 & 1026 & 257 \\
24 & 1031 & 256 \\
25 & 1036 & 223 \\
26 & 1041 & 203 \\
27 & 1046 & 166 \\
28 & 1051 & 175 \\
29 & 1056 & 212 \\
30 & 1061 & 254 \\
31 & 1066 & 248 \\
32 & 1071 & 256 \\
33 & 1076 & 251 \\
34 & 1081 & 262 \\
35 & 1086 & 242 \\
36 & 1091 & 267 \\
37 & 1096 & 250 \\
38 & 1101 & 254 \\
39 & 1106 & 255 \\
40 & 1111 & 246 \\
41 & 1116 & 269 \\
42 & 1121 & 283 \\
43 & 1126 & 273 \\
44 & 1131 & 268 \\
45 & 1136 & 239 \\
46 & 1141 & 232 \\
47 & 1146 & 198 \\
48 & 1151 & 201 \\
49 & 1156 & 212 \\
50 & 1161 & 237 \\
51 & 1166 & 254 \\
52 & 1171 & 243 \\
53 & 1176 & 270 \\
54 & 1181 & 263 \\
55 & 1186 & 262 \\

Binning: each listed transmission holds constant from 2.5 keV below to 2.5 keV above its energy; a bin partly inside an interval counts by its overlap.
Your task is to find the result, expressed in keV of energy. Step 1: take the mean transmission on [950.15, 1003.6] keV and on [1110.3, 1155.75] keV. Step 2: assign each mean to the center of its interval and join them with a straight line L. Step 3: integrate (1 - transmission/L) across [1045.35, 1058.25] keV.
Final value 3.0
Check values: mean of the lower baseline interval 243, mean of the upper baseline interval 244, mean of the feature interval 186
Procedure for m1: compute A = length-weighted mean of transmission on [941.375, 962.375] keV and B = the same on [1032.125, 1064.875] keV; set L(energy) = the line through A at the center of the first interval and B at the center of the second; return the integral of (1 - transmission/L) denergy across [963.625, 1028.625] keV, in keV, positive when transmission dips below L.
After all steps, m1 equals 1.2 keV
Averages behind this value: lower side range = 270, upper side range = 209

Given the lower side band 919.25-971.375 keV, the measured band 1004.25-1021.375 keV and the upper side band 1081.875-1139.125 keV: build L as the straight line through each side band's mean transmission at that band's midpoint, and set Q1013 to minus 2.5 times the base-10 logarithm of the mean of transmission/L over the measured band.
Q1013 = 0.13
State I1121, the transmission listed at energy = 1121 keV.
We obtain 283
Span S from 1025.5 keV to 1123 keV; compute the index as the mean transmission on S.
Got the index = 241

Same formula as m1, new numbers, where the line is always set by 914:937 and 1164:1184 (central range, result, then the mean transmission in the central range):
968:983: 0.6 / 258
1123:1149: 1.8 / 242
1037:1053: 4.8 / 185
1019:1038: 1.4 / 248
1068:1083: 0.4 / 256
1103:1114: 0.4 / 252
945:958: 0.1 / 270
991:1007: 4.7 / 190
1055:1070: 1.3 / 242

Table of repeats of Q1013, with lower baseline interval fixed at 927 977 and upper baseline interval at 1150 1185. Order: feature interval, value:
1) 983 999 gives 0.13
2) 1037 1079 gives 0.15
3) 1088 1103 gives -0.02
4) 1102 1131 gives -0.07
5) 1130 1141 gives 0.00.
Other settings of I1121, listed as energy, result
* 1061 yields 254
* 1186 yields 262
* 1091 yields 267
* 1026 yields 257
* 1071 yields 256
